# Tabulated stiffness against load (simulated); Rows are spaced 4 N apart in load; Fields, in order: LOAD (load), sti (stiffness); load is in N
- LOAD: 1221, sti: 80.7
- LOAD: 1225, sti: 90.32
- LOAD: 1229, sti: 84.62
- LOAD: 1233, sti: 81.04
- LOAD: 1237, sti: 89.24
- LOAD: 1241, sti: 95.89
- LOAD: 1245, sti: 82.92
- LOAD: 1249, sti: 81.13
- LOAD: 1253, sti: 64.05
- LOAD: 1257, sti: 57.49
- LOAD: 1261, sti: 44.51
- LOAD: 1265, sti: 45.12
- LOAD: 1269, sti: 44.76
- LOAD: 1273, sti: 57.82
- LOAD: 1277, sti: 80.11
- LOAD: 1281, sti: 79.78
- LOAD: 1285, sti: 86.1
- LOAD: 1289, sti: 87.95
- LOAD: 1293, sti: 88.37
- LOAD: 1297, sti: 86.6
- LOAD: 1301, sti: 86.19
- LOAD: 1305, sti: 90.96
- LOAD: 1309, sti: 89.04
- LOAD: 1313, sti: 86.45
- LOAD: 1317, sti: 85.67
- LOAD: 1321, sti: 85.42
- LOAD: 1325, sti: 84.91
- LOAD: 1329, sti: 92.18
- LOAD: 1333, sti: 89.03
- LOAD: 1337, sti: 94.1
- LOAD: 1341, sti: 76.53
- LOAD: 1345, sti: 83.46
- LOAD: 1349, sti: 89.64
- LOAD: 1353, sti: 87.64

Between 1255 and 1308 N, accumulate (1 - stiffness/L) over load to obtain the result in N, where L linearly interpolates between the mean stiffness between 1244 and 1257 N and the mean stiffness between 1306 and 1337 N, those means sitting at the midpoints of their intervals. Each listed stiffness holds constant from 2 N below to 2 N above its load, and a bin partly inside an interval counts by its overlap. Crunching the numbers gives 5.1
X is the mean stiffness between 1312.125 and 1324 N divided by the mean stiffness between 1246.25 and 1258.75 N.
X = 1.25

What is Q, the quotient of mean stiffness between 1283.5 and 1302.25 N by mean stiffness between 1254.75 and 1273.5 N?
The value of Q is 1.76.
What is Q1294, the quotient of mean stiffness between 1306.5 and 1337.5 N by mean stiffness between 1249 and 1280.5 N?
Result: 1.5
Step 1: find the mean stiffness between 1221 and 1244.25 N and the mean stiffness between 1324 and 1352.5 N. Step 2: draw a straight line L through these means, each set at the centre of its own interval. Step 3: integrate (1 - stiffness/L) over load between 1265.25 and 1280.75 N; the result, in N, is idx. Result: 4.62 N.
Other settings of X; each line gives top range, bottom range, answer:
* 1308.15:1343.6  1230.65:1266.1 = 1.21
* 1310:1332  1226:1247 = 1.00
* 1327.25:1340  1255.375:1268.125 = 1.87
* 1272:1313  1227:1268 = 1.17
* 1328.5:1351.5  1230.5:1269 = 1.24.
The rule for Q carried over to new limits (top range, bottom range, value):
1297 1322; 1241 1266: 1.32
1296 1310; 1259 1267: 1.97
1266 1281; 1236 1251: 0.72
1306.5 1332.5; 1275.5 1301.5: 1.03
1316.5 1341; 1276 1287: 1.07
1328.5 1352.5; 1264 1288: 1.29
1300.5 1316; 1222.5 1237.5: 1.03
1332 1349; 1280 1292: 1.01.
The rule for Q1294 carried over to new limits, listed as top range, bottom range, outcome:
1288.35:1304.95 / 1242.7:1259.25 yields 1.23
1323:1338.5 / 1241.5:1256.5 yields 1.18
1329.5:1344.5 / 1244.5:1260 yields 1.27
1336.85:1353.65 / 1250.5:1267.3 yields 1.59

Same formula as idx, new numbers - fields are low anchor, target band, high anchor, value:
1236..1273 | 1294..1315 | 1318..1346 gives -2.3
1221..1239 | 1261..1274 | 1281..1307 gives 5.8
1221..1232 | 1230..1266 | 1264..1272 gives -3.4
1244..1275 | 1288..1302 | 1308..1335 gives -2.2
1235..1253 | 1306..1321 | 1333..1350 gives -0.2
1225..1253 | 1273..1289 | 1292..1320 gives 1.2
